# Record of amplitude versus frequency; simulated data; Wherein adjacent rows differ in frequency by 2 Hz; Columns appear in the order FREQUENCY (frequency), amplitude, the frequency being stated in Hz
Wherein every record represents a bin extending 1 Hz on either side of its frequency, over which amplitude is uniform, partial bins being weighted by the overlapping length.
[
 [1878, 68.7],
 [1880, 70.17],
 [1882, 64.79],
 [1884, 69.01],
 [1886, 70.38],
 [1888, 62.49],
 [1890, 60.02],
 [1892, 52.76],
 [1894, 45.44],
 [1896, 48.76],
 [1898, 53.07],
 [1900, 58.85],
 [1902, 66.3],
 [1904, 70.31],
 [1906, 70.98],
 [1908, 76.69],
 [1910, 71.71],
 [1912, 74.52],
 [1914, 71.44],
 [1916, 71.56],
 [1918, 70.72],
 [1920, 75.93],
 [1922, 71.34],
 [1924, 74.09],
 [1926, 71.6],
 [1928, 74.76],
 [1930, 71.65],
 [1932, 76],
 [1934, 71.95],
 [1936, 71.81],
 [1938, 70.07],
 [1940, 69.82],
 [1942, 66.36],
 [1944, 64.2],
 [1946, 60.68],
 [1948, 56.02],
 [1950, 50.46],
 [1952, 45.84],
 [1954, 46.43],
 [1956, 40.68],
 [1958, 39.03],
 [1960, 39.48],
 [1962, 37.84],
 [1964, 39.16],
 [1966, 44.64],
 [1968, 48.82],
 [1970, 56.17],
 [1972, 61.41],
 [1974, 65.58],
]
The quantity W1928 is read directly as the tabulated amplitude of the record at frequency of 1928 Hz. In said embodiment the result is 74.76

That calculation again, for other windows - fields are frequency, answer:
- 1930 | 71.65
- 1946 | 60.68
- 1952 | 45.84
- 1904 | 70.31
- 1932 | 76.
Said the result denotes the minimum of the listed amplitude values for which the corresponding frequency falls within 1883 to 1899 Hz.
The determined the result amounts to 45.44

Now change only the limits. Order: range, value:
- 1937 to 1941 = 69.82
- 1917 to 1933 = 70.72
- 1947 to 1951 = 50.46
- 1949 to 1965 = 37.84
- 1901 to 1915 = 66.3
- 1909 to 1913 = 71.71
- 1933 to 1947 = 60.68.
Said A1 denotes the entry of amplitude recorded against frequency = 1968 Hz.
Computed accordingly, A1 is 48.82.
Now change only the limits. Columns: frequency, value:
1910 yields 71.71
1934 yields 71.95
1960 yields 39.48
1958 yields 39.03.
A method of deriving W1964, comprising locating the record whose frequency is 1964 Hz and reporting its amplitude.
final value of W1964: 39.16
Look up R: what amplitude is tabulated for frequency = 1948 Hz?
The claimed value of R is 56.02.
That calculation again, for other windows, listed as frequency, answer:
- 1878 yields 68.7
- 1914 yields 71.44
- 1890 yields 60.02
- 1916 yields 71.56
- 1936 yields 71.81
